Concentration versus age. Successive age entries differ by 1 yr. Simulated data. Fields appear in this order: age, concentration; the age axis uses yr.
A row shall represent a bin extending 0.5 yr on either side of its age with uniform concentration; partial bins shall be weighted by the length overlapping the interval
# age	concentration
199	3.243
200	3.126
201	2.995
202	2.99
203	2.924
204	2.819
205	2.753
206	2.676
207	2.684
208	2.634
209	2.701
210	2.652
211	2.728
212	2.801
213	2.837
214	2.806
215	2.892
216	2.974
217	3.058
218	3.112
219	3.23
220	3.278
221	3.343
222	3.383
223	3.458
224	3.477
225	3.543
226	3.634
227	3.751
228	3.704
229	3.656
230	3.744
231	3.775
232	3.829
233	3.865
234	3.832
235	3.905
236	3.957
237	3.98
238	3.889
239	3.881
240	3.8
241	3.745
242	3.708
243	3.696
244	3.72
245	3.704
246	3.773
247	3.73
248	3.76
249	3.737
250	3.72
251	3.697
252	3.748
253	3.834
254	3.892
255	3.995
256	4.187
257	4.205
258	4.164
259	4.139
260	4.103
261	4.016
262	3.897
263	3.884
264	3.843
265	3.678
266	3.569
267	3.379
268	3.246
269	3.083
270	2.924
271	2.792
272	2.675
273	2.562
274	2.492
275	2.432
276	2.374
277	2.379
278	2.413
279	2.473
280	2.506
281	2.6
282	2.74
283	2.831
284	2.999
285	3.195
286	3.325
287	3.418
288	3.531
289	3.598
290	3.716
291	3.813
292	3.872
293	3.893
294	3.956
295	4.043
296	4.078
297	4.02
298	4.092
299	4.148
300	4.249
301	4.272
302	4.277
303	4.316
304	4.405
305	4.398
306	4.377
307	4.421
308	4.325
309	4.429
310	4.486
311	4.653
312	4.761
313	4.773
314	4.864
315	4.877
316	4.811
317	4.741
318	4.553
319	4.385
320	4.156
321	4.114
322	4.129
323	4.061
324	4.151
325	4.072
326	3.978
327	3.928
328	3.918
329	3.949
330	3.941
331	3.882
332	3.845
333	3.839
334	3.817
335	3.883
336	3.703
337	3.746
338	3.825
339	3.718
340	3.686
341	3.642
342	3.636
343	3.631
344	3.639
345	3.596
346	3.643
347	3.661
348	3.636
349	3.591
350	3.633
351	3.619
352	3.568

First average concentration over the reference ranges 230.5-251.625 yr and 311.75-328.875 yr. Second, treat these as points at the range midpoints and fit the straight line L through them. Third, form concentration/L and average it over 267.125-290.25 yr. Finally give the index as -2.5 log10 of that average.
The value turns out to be 0.37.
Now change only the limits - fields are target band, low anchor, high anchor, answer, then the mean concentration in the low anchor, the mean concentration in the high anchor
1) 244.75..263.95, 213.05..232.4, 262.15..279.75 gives -0.25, 3.39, 2.97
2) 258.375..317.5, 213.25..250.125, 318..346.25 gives 0.02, 3.59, 3.89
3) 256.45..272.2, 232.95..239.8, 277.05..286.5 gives -0.13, 3.9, 2.77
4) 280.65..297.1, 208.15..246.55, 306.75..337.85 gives 0.13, 3.46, 4.23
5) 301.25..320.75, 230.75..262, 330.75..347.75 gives -0.20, 3.87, 3.73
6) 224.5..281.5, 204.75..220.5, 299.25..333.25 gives -0.04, 2.87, 4.31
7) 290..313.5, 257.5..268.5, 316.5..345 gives -0.10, 3.81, 3.94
